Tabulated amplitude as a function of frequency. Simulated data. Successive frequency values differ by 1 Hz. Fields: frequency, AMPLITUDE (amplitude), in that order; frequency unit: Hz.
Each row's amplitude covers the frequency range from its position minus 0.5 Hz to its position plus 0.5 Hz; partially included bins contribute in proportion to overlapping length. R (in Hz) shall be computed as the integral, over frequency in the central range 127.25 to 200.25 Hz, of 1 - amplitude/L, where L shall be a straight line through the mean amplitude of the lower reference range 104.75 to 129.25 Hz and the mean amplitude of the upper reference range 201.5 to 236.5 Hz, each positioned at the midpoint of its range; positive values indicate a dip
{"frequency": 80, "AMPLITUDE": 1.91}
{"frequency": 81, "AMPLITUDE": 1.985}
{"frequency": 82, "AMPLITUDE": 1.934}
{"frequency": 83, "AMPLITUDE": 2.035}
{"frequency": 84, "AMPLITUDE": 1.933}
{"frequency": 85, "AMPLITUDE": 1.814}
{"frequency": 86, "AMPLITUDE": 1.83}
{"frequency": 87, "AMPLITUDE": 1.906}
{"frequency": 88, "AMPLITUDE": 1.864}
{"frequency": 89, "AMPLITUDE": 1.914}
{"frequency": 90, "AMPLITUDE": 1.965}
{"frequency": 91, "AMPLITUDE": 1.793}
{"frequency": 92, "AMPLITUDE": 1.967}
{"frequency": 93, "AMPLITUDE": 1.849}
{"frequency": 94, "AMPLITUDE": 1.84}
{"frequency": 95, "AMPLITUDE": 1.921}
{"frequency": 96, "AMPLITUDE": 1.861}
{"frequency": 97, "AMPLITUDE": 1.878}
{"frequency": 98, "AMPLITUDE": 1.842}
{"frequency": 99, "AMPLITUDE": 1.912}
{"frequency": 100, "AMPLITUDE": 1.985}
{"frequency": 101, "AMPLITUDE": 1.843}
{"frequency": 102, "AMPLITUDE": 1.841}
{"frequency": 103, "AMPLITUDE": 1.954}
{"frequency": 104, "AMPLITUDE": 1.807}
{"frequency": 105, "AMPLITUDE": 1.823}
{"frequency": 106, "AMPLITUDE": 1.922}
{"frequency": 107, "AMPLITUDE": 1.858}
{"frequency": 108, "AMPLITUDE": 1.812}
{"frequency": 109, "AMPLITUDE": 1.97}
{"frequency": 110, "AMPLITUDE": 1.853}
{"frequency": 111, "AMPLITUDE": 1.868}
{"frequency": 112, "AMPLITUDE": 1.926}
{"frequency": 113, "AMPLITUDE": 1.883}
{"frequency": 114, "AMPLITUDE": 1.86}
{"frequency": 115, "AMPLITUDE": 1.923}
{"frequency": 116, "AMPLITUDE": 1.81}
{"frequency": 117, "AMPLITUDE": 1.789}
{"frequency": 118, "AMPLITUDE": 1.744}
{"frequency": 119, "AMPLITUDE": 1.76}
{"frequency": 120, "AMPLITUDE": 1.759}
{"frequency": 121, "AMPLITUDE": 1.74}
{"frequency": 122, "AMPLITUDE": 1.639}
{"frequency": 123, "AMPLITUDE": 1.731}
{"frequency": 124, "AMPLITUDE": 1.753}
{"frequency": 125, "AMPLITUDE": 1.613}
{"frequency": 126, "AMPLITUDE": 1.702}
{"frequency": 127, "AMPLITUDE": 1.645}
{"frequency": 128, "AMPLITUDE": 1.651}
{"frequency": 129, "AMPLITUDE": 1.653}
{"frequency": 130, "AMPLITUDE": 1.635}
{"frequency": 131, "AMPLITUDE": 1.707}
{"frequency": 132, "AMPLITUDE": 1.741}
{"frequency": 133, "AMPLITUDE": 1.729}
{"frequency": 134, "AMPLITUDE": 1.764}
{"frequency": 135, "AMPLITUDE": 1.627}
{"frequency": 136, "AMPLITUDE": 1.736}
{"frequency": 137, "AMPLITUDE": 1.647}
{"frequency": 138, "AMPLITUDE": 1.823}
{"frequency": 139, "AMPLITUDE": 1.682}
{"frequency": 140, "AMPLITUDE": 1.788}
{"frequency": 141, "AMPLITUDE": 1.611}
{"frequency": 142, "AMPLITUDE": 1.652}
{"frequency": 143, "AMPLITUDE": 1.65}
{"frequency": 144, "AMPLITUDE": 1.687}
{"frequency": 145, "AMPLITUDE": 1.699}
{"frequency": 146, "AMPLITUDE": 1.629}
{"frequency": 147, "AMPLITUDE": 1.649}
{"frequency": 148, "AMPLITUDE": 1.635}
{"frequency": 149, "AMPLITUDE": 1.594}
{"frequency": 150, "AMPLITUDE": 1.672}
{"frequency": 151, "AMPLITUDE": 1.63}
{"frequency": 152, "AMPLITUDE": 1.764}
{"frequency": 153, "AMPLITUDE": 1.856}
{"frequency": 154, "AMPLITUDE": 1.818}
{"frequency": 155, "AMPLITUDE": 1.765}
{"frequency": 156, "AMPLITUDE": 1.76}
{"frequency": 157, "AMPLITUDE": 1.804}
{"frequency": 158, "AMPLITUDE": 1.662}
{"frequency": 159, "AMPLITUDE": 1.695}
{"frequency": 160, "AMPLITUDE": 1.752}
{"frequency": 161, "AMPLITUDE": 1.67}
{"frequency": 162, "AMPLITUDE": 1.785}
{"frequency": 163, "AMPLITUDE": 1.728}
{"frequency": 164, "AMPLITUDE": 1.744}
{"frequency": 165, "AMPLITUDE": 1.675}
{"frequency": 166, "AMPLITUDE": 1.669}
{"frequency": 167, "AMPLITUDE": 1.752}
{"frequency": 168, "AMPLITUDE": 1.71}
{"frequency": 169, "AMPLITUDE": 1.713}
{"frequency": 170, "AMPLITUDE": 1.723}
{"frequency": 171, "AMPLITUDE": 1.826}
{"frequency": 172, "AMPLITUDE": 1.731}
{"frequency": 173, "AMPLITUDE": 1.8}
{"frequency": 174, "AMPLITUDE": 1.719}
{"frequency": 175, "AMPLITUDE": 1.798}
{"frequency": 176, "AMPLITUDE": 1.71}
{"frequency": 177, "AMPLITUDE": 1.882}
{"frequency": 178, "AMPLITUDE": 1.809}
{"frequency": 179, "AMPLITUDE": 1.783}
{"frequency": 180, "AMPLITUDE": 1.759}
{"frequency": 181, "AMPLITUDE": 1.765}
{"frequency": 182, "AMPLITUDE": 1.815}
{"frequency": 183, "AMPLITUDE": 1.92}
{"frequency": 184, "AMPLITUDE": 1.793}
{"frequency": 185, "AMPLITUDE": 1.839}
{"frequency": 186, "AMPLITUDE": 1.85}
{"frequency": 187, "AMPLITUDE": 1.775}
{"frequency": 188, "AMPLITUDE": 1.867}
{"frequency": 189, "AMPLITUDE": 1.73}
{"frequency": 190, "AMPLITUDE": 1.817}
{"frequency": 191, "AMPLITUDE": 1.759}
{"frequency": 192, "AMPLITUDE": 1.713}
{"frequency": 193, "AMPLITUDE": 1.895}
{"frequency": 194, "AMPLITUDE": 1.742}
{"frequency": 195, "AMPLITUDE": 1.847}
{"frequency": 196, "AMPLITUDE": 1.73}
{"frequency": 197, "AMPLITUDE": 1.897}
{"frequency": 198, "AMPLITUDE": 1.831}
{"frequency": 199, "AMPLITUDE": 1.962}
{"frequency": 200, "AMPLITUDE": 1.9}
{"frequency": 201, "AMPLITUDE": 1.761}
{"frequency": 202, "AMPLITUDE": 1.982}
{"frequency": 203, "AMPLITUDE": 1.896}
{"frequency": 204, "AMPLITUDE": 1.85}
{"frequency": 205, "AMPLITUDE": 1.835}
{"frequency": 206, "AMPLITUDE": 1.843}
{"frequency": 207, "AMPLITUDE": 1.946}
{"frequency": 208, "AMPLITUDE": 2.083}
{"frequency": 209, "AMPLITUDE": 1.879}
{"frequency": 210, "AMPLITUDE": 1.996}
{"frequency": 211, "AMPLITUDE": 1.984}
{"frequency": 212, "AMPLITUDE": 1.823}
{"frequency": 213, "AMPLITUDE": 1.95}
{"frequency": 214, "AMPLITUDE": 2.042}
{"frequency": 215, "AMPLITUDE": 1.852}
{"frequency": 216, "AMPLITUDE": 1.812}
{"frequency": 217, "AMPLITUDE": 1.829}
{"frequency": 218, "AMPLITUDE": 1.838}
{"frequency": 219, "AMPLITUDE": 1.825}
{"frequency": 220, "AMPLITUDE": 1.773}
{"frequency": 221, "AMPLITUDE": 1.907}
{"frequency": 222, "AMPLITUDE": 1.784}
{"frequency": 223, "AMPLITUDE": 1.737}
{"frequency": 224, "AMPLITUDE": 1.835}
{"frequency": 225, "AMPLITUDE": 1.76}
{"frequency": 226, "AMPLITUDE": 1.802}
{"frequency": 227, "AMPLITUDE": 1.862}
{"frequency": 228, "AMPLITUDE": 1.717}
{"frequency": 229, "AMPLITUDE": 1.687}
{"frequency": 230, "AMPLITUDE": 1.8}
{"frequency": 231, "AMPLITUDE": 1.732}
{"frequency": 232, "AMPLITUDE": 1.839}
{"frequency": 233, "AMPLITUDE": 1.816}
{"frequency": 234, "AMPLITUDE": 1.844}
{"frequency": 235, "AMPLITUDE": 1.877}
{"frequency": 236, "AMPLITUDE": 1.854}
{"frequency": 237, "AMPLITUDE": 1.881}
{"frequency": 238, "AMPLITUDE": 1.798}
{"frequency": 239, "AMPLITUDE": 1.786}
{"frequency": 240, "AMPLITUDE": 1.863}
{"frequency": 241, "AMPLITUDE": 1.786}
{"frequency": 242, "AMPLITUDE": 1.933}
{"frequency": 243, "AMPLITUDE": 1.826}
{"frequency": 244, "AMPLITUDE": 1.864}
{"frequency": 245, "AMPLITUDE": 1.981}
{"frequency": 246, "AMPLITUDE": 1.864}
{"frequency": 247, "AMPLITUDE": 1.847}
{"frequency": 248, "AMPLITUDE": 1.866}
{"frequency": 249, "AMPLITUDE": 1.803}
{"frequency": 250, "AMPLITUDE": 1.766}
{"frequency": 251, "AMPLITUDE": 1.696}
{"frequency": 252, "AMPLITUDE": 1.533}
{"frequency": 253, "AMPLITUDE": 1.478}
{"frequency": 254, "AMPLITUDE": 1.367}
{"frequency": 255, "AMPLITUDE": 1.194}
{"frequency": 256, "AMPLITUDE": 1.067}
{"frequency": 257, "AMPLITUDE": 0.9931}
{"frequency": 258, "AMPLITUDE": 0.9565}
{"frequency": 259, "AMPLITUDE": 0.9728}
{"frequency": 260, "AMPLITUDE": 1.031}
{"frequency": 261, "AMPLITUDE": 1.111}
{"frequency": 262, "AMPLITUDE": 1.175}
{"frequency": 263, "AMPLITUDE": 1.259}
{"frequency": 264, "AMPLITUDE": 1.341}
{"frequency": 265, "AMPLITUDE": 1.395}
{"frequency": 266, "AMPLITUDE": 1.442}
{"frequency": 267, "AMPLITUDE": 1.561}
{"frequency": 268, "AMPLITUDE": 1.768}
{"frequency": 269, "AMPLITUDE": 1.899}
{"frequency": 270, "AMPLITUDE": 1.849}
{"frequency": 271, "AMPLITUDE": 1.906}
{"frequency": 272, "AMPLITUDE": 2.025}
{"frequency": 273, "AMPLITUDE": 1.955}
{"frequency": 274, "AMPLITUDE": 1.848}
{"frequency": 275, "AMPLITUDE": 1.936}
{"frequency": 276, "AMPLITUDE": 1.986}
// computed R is 2.9 Hz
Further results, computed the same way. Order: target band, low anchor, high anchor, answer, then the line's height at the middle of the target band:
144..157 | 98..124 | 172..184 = 0.74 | 1.81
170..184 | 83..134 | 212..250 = 0.29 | 1.83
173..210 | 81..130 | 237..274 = -3.06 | 1.7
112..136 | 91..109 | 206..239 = 1.73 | 1.87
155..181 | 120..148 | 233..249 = -0.08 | 1.74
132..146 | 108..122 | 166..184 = 0.84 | 1.81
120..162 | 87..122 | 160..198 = 2.74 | 1.82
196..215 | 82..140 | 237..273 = -2.83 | 1.66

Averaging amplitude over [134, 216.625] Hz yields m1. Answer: 1.78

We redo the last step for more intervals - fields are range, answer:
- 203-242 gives 1.85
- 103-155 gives 1.75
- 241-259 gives 1.58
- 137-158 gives 1.71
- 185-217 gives 1.87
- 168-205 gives 1.81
